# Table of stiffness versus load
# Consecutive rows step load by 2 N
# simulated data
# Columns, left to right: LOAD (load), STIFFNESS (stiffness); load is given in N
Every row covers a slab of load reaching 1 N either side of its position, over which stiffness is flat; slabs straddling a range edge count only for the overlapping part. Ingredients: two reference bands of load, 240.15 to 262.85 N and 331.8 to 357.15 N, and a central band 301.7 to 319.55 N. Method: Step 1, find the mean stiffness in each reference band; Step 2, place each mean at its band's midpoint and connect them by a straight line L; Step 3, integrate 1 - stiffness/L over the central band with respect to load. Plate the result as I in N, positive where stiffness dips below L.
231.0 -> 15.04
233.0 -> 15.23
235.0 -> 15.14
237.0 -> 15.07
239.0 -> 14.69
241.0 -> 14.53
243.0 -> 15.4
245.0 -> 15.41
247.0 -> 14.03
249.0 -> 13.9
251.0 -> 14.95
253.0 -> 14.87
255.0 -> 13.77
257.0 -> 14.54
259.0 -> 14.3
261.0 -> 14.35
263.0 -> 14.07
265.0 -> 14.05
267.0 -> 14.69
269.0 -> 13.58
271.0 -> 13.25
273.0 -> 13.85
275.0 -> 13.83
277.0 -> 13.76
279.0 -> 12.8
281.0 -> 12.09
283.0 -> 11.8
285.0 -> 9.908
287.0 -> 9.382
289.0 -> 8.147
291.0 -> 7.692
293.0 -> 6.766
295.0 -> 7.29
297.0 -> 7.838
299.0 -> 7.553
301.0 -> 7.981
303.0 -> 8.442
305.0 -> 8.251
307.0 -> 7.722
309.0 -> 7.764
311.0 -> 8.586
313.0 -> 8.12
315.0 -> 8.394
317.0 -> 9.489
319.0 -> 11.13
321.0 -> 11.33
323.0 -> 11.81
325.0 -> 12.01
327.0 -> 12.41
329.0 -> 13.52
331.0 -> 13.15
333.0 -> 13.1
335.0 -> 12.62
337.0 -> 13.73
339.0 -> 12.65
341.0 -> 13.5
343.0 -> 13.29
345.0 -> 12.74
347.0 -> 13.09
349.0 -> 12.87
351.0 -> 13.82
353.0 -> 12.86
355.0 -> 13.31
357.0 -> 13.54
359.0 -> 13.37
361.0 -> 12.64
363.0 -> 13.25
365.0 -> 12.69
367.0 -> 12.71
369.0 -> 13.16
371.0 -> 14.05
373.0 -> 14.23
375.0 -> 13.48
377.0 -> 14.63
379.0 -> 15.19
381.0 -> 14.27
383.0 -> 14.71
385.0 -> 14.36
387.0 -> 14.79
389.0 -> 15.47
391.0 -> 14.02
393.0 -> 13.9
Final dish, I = 6.6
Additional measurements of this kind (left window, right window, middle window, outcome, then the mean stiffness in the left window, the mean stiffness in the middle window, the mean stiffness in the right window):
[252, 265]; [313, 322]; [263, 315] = 8.18 N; 14.3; 10.2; 9.87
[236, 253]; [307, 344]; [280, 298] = 5.49 N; 14.8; 8.99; 11.4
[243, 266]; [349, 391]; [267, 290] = 3.46 N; 14.4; 12.2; 13.8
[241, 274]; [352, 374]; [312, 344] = 4.01 N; 14.3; 11.9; 13.3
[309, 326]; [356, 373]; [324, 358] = -4.39 N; 9.97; 13.1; 13.2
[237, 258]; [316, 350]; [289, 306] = 7.15 N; 14.6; 7.75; 12.5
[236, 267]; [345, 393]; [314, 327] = 2.99 N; 14.5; 10.8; 13.7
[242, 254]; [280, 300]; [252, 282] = -4.60 N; 14.8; 13.9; 8.85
